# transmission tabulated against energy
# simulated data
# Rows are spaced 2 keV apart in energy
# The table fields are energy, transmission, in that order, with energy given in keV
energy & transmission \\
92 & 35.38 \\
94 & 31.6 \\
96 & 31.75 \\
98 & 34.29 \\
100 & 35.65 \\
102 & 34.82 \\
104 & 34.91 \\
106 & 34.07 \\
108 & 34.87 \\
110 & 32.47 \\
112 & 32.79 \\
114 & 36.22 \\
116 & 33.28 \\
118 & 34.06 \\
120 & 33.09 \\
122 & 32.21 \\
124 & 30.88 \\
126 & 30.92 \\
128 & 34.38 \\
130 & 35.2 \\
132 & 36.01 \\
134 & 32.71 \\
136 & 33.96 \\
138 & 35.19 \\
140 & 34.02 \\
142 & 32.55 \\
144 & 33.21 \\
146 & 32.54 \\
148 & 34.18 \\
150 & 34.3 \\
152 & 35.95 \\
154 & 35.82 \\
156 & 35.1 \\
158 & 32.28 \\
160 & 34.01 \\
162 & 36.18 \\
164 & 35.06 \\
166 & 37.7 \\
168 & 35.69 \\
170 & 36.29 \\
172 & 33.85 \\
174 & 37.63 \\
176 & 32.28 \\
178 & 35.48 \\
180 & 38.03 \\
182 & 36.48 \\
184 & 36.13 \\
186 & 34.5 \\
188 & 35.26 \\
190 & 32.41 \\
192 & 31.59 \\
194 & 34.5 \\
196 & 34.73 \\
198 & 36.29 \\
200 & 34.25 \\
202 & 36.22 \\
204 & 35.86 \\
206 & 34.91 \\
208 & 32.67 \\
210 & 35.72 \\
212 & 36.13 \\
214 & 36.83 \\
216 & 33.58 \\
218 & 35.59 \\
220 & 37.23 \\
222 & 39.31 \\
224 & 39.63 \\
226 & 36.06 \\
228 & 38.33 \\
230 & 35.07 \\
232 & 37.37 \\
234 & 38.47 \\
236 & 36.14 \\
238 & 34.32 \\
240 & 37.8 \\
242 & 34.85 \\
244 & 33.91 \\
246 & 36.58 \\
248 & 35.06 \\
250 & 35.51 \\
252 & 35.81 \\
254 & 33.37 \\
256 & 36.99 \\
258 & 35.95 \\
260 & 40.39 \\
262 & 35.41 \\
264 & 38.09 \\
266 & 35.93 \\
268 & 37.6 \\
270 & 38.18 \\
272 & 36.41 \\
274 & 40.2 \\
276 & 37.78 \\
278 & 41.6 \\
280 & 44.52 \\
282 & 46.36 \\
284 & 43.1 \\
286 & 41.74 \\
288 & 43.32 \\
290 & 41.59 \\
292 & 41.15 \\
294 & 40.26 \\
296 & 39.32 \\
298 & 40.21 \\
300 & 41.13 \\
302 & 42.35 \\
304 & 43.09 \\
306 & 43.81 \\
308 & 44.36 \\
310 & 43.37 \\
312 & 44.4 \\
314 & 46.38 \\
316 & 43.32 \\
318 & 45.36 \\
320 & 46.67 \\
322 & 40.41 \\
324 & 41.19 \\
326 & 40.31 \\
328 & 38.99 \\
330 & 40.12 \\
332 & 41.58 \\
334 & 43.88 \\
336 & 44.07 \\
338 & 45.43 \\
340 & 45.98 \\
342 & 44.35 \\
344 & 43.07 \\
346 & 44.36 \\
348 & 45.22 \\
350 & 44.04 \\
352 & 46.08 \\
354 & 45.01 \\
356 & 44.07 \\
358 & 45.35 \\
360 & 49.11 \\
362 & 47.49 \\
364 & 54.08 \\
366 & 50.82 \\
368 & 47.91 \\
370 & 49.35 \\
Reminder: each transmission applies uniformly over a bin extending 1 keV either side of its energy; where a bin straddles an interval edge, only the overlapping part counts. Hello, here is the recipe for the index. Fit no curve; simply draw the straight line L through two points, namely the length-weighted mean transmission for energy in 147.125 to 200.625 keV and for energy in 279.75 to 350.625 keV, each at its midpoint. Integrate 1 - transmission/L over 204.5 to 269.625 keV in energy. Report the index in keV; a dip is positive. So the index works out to 3.9 keV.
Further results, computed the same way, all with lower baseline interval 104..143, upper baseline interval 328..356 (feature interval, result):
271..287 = -0.20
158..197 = 1.19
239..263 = 2.22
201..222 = 1.19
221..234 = 0.28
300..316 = -0.54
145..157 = 0.10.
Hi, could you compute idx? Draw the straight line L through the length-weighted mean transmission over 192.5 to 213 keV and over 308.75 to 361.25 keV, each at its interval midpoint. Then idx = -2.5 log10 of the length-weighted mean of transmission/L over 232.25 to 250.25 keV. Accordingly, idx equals 0.05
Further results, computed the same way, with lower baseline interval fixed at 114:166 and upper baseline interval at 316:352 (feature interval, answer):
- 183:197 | 0.069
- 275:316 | -0.027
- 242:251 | 0.114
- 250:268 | 0.092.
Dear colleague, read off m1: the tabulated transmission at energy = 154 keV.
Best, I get 35.82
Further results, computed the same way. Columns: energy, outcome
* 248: 35.06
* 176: 32.28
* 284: 43.1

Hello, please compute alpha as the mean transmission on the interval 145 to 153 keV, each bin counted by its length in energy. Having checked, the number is 34.2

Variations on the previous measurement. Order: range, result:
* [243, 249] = 35.2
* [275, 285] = 42.7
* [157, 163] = 34.2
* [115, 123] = 33.2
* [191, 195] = 33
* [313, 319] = 45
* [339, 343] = 45.2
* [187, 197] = 33.7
